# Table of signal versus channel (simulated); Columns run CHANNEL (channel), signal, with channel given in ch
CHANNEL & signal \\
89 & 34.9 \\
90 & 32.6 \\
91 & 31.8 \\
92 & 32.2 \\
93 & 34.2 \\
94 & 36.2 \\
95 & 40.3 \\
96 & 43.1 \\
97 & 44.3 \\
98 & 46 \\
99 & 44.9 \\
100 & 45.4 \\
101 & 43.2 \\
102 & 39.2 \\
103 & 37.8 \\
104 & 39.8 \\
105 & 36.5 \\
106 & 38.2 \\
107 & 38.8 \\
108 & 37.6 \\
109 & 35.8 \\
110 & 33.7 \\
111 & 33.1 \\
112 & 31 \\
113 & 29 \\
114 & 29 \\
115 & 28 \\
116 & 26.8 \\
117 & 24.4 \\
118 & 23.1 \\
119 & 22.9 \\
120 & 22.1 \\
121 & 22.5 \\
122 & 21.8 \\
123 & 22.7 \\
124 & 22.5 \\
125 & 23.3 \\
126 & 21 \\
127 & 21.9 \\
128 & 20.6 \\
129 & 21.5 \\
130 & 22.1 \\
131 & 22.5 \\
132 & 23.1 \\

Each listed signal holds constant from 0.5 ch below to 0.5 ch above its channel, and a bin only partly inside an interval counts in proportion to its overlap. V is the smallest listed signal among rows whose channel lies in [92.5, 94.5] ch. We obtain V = 34.2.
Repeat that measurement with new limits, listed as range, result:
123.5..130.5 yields 20.6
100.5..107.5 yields 36.5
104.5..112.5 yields 31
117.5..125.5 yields 21.8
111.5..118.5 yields 23.1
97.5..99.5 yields 44.9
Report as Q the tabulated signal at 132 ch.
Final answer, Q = 23.1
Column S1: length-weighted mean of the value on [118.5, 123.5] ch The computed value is 22.4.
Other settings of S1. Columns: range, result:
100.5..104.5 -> 40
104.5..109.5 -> 37.4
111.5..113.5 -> 30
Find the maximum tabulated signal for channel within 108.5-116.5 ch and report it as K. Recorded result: 35.8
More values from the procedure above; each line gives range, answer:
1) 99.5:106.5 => 45.4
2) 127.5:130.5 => 22.1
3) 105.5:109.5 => 38.8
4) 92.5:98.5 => 46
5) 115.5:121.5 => 26.8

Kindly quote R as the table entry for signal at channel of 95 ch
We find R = 40.3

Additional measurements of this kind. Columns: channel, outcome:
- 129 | 21.5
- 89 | 34.9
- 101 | 43.2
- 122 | 21.8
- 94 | 36.2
